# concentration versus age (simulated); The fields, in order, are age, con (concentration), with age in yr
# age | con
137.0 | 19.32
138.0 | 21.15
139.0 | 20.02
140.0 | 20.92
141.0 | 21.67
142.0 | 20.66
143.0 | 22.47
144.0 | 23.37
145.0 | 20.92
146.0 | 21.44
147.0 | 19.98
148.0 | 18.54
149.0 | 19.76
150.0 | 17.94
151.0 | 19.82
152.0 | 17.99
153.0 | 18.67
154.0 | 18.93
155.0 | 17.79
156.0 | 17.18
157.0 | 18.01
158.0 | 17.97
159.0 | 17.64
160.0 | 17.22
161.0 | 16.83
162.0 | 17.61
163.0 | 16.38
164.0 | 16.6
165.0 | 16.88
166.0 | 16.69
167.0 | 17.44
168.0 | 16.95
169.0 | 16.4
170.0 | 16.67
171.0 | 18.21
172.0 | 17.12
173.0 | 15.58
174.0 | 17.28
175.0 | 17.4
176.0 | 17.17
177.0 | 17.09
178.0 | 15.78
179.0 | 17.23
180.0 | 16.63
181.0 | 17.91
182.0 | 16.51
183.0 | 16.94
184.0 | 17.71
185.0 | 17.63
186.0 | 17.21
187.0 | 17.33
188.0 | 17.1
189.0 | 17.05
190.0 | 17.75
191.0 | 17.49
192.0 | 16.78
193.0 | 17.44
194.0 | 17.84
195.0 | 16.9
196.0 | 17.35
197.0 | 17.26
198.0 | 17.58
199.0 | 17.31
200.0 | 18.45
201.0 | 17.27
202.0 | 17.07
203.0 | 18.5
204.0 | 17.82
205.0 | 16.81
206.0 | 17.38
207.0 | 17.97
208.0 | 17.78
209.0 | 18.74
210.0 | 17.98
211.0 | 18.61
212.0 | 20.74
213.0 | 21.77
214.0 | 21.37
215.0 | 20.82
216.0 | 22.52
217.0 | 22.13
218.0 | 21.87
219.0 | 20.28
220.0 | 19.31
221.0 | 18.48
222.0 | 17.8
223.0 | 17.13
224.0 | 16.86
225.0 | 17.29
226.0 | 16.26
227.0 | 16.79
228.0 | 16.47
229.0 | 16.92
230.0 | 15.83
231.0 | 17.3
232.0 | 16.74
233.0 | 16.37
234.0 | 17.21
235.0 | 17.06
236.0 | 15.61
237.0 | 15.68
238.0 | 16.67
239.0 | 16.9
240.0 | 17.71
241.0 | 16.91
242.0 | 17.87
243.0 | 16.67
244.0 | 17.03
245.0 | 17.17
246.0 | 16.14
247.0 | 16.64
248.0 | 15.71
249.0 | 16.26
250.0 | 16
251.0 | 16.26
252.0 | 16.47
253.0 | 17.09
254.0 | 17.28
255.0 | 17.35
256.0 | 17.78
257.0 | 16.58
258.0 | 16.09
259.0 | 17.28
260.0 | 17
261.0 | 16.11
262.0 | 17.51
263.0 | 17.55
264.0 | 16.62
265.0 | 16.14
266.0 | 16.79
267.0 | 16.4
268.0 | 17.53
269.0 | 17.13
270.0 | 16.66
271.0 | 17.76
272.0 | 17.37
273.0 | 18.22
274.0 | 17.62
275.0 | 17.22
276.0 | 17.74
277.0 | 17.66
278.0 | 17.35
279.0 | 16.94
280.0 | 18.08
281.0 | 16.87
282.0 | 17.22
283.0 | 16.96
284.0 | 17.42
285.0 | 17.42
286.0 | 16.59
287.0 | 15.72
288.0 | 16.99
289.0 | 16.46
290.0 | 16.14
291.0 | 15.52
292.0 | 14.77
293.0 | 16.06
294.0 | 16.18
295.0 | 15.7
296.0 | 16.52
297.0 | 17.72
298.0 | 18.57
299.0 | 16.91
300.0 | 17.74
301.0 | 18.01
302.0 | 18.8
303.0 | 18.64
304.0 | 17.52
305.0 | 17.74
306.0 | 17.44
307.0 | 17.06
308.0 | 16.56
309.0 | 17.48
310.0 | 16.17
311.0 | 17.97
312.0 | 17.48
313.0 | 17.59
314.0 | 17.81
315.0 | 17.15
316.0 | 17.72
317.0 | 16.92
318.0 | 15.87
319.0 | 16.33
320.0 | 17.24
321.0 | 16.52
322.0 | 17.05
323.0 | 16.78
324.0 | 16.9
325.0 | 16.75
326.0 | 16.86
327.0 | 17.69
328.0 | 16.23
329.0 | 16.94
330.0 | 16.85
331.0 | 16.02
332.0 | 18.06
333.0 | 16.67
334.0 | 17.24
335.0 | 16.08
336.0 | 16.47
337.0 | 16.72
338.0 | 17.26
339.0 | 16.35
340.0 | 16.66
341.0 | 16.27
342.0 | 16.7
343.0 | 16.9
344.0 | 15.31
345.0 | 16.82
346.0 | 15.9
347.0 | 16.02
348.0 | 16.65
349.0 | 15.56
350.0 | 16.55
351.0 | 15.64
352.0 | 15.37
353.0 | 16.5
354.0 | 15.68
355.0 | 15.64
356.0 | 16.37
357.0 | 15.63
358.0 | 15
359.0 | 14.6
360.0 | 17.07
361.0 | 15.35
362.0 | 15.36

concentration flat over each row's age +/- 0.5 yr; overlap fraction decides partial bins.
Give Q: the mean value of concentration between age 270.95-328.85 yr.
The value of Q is 17.1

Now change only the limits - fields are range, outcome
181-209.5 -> 17.5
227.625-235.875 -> 16.7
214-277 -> 17.4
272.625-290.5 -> 17.1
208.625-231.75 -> 18.8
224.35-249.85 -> 16.7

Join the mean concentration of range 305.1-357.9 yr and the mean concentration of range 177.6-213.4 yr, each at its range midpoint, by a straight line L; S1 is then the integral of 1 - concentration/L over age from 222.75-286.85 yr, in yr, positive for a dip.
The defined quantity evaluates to 1.1 yr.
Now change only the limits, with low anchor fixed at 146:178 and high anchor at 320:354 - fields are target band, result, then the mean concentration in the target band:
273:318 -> -0.9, 17.1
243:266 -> 0.4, 16.7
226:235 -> 0.3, 16.7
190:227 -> -2.3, 18.4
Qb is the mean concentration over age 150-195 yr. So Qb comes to 17.3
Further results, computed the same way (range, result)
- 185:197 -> 17.3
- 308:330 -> 17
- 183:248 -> 17.8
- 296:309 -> 17.7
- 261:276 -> 17.2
